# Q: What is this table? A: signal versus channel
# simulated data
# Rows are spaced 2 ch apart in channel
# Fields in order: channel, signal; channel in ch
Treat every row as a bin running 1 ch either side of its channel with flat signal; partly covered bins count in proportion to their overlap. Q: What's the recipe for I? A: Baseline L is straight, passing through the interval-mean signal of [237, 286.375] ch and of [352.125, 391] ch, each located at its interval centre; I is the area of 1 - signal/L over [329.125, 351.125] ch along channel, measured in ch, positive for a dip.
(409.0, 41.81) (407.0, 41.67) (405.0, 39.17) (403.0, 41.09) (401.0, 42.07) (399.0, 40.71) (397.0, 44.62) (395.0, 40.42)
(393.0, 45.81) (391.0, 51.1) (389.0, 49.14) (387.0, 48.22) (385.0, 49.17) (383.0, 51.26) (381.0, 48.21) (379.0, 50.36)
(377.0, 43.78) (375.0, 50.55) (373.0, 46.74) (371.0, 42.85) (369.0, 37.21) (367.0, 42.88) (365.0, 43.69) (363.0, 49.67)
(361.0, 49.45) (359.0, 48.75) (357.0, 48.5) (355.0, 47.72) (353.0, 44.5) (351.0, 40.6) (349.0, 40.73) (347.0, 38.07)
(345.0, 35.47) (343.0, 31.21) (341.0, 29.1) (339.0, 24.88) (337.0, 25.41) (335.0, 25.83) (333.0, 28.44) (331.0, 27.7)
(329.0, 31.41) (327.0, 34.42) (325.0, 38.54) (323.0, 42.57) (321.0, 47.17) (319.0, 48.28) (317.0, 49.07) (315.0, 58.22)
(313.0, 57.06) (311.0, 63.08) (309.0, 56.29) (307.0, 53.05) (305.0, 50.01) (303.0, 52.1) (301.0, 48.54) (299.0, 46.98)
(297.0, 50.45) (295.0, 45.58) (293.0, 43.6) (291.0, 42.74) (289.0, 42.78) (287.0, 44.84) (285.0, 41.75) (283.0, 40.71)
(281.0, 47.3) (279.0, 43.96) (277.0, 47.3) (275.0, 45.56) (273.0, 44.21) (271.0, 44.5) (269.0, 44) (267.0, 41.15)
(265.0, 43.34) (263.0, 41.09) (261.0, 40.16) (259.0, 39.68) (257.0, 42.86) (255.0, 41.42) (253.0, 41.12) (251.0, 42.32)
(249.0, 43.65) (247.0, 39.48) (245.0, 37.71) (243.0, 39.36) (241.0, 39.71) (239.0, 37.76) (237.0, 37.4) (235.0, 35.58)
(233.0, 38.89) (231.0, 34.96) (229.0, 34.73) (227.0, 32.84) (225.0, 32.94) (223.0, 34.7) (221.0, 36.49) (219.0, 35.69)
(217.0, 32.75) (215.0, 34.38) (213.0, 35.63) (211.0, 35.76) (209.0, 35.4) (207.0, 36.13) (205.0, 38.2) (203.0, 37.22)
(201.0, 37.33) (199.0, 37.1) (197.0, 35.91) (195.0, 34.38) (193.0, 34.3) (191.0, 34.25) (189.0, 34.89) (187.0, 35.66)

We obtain 7.0 ch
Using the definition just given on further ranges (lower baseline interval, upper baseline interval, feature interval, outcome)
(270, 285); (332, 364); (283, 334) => -4.8 ch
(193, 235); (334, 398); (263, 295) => -4.3 ch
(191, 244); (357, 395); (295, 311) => -3.6 ch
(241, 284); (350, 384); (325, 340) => 5.3 ch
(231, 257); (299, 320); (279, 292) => 1.3 ch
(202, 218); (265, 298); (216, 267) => 1.6 ch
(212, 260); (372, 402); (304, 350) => 2.4 ch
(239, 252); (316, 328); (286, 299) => -0.9 ch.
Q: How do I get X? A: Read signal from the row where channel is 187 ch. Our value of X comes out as 35.66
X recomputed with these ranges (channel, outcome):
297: 50.45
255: 41.42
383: 51.26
